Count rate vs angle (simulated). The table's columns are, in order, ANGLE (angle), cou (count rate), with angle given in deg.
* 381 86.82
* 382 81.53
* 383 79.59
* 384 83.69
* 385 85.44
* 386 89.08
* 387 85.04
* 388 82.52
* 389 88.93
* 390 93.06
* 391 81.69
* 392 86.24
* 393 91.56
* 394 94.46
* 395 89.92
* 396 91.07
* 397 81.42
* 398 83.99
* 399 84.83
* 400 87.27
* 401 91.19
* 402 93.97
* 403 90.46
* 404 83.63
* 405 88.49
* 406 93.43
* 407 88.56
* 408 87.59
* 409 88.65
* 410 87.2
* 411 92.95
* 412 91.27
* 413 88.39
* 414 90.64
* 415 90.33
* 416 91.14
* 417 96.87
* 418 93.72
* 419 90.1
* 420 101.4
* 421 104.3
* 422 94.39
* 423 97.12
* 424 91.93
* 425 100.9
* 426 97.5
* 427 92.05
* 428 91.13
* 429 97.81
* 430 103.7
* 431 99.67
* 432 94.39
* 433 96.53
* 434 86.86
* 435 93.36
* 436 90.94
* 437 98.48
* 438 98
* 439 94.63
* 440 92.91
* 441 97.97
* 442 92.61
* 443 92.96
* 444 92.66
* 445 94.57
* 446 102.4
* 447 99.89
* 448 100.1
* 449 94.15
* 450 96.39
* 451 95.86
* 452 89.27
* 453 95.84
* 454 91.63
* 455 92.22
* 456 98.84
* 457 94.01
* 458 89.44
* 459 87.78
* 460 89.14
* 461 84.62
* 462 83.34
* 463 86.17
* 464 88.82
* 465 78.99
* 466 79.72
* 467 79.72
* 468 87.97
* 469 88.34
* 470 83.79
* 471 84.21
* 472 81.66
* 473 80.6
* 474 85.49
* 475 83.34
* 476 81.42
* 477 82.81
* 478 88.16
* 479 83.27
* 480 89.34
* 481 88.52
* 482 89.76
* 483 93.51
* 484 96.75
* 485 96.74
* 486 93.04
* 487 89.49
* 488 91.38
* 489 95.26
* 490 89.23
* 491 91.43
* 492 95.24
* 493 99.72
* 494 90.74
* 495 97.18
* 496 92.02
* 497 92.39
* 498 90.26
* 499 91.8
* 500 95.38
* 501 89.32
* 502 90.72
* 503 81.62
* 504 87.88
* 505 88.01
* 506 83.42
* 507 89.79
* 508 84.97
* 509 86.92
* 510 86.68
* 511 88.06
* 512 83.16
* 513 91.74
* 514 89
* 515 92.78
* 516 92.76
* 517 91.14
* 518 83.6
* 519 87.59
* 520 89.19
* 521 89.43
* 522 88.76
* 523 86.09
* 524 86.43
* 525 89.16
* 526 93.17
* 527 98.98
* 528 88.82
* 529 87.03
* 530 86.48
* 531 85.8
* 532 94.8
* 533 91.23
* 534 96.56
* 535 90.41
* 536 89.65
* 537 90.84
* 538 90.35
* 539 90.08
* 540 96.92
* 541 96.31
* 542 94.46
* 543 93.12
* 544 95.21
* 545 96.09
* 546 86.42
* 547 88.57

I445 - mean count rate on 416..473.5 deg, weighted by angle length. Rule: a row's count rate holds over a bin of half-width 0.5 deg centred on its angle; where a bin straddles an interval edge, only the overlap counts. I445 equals 92.5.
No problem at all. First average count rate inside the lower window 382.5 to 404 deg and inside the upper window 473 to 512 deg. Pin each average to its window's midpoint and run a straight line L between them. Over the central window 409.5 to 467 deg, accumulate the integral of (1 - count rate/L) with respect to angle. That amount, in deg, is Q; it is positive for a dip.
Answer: -3.2 deg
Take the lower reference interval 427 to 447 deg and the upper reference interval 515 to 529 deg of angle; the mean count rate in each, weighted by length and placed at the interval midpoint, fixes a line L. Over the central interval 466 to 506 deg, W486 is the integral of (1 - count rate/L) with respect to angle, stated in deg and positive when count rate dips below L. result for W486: 1.3 deg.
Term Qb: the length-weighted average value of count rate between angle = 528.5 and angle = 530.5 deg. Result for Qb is 86.8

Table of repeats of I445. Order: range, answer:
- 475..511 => 90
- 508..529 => 89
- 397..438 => 92.6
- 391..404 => 88.4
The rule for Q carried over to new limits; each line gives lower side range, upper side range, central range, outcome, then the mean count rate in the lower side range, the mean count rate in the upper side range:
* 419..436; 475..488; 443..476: 0.99 deg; 96.1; 89.2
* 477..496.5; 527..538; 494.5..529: 0.70 deg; 91.9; 90.6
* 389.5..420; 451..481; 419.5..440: -1.78 deg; 89.7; 86.7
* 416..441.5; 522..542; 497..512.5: 0.72 deg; 95.8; 91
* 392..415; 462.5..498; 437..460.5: -1.55 deg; 89.1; 88.5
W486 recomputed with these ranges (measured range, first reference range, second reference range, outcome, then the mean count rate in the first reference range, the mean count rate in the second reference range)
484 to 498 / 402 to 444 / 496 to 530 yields -0.5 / 93.5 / 89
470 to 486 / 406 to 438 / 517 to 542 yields 0.9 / 93.9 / 90.4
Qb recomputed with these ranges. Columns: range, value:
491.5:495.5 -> 95.7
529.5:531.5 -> 86.1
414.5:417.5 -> 92.8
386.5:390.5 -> 87.4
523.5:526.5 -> 89.6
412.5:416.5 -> 90.1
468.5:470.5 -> 86.1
